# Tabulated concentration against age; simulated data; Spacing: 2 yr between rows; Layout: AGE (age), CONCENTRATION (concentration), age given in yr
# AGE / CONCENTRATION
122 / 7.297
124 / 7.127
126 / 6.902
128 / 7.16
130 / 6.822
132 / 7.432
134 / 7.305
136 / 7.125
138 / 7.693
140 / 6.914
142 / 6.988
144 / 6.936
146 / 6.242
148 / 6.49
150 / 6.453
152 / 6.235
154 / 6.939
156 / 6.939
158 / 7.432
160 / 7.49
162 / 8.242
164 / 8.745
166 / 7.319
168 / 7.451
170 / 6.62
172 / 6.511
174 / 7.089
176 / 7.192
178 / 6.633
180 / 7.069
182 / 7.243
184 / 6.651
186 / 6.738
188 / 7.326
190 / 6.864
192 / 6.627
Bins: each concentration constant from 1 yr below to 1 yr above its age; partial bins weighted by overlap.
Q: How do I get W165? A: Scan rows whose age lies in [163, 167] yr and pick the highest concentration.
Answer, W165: 8.745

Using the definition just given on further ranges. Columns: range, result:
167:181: 7.451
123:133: 7.432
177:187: 7.243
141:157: 6.988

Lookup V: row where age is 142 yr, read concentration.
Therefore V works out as 6.988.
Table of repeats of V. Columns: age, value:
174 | 7.089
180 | 7.069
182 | 7.243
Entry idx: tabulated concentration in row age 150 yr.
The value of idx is 6.453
